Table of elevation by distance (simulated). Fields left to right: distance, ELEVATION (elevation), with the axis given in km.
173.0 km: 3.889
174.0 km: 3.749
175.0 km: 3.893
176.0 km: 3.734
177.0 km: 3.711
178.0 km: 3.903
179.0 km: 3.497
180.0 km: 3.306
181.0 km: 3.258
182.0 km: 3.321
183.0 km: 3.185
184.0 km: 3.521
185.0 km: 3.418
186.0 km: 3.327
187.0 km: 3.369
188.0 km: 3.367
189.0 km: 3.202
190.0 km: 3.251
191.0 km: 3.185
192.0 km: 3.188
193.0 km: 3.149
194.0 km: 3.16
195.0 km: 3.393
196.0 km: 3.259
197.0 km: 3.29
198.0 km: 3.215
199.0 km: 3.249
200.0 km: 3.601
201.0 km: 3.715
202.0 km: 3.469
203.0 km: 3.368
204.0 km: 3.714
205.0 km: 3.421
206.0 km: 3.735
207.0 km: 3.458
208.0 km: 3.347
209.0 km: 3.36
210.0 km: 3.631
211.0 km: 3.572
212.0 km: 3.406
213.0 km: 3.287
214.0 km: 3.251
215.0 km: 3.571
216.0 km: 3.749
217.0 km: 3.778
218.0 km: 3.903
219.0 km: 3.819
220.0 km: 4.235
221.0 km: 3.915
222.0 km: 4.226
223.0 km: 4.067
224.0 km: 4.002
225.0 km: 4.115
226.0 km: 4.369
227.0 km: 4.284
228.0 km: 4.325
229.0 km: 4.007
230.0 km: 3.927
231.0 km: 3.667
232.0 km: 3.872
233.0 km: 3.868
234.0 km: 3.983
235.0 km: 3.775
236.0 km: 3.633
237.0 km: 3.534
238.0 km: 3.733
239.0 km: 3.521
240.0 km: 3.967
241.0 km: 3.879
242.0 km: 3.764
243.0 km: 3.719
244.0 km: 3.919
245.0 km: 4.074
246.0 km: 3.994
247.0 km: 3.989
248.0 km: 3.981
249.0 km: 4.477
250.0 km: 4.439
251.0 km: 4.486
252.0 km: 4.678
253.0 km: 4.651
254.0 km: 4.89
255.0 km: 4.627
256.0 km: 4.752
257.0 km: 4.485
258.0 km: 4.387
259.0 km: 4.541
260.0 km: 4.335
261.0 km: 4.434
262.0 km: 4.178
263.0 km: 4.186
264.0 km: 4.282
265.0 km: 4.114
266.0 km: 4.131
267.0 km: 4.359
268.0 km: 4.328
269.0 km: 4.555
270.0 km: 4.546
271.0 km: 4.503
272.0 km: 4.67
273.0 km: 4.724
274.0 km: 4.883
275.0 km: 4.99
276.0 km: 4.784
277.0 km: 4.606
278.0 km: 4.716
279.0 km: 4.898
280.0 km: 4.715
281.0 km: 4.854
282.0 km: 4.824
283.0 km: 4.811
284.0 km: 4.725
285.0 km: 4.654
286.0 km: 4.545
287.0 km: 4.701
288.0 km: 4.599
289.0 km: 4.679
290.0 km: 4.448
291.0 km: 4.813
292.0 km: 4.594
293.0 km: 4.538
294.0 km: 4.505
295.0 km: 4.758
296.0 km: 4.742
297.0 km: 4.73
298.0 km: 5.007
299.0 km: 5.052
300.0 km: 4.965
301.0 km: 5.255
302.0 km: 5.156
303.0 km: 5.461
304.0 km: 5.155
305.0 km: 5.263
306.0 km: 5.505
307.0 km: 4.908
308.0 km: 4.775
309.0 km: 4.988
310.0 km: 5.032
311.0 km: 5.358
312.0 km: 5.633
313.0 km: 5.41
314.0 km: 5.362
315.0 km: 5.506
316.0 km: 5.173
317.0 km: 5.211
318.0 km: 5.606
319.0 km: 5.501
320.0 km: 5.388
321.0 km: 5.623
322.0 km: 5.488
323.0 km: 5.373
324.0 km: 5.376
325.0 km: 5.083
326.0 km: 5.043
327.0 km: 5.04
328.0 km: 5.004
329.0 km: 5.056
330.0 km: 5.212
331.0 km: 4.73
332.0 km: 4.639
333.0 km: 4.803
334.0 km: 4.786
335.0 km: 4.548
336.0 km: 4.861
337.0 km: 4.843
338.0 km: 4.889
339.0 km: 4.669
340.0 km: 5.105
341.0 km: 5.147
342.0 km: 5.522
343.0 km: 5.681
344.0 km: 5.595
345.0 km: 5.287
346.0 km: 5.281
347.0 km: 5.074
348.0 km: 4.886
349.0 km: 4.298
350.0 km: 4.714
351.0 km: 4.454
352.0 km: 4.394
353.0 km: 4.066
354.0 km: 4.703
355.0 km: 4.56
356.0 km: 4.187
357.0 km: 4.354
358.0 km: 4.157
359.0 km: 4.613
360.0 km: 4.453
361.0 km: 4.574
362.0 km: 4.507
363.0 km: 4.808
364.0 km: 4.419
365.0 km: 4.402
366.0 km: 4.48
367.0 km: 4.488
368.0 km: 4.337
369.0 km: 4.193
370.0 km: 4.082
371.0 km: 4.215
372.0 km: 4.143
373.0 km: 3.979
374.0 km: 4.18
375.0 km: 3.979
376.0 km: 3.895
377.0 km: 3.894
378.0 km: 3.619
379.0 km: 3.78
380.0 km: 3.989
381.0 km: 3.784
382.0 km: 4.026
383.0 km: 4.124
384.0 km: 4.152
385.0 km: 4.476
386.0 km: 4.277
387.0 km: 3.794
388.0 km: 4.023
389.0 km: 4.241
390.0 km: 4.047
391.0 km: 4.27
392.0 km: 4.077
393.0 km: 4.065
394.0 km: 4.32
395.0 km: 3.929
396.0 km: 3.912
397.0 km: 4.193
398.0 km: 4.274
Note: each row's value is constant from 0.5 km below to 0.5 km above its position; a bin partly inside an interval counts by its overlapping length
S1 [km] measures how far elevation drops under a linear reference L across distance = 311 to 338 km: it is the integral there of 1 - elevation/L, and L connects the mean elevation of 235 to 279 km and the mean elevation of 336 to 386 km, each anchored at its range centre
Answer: -4.5 km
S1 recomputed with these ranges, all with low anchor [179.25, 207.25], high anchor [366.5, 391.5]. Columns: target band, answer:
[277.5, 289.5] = -3.3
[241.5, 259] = -3.6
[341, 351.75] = -3.0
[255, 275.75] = -4.8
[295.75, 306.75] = -3.9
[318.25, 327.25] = -3.4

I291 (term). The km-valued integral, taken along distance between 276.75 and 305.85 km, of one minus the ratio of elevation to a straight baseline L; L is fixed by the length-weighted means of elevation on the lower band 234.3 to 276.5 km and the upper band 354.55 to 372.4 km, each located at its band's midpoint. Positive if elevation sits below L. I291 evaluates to -3.45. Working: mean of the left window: 4.28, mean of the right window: 4.39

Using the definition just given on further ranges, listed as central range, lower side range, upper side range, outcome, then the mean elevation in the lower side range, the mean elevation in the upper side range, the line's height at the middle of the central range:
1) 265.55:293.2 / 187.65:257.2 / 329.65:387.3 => -3.8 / 3.8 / 4.5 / 4.09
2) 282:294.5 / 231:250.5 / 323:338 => -0.5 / 3.9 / 4.94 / 4.45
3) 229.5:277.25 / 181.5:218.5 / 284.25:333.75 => -0.3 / 3.42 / 5.05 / 4.21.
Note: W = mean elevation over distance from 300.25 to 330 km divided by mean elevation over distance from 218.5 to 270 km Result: 1.3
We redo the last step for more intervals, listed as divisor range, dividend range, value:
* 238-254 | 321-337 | 1.22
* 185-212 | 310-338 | 1.53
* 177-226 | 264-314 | 1.37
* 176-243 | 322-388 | 1.26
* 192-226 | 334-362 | 1.33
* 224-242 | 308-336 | 1.32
